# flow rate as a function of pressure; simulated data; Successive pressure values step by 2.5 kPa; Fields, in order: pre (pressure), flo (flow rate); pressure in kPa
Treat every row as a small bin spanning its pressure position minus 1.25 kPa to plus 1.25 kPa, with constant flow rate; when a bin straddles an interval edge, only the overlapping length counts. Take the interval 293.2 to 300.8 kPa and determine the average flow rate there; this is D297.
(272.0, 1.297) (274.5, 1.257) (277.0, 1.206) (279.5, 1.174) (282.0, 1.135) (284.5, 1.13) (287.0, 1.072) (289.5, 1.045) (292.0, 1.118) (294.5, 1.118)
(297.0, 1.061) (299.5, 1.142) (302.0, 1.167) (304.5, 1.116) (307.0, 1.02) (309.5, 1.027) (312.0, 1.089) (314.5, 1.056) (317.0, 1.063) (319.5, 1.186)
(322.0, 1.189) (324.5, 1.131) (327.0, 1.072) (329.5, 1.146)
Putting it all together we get 1.11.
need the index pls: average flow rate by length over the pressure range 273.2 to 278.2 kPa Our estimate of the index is 1.23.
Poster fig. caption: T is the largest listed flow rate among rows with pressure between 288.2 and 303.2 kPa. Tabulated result 1.167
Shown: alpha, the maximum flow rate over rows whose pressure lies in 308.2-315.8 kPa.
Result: 1.089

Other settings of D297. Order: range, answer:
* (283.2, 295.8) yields 1.1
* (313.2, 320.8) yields 1.1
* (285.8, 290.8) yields 1.06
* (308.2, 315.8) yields 1.06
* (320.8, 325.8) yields 1.16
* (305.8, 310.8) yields 1.02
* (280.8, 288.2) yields 1.11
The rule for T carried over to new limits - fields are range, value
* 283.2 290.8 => 1.13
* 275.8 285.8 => 1.206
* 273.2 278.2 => 1.257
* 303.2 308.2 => 1.116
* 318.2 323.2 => 1.189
